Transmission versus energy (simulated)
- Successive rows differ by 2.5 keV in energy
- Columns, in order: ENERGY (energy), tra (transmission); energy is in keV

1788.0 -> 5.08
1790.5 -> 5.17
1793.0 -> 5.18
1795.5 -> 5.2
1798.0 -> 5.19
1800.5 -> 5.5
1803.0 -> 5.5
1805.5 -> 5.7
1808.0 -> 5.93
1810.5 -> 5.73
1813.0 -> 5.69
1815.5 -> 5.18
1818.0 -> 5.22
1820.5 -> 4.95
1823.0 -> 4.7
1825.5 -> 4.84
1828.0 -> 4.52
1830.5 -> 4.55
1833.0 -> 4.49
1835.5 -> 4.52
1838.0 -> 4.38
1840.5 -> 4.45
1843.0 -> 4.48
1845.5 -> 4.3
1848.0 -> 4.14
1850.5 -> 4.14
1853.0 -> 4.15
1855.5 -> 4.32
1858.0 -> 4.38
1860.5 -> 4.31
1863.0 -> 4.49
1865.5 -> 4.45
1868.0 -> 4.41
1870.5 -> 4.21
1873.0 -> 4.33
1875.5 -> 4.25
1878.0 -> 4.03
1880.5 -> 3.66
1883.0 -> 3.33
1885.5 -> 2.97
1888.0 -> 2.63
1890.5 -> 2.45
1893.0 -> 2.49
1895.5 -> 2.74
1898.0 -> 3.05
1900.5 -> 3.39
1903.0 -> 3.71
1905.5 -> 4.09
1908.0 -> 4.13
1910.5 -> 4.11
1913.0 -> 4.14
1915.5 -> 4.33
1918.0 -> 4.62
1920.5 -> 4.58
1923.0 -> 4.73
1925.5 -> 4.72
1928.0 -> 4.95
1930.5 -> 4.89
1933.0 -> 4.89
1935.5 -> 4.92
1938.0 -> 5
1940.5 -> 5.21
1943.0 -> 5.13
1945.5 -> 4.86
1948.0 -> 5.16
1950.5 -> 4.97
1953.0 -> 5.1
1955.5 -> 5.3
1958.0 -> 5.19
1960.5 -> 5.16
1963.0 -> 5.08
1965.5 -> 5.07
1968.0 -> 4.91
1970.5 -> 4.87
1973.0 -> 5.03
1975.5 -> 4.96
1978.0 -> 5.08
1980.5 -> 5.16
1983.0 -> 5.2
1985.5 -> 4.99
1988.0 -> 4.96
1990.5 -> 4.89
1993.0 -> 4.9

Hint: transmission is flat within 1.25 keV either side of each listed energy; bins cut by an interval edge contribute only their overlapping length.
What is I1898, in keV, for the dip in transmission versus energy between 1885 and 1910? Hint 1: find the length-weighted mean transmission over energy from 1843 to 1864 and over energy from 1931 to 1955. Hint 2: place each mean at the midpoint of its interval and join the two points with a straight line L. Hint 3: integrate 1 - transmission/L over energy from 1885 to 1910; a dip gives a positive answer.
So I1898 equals 7.85 keV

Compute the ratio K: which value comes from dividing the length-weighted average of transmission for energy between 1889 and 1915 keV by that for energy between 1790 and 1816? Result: 0.63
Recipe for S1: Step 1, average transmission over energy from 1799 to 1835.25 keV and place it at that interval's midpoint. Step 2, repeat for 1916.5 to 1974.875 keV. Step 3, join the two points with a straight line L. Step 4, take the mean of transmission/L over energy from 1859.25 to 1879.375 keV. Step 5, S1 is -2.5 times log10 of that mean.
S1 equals 0.18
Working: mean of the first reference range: 5.16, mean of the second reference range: 4.97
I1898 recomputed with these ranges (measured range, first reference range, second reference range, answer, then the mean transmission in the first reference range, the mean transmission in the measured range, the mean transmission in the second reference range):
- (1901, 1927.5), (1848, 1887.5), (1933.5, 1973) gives 1.75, 4.07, 4.31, 5.06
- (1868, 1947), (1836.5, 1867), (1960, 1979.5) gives 9.81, 4.33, 4.09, 5.02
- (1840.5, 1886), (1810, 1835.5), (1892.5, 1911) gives 0.35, 4.94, 4.16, 3.48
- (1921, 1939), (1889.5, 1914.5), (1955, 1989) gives -3.36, 3.45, 4.86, 5.06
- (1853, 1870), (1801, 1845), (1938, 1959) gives 2.22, 4.99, 4.37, 5.11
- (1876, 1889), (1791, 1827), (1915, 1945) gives 4.24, 5.31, 3.39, 4.84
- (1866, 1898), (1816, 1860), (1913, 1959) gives 8.28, 4.51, 3.47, 4.9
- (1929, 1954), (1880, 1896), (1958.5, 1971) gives -3.65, 2.87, 5.01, 5.04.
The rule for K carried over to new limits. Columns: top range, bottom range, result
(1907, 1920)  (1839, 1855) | 1.00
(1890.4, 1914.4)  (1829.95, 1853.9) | 0.80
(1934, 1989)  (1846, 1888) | 1.25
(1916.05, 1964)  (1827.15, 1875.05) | 1.14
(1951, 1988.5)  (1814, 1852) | 1.10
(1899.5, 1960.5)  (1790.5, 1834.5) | 0.91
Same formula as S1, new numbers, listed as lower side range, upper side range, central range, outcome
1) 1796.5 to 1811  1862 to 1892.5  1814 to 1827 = 0.04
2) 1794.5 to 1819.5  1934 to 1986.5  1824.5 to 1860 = 0.22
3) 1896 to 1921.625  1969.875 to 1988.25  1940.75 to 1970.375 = -0.09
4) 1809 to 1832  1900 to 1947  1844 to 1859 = 0.16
